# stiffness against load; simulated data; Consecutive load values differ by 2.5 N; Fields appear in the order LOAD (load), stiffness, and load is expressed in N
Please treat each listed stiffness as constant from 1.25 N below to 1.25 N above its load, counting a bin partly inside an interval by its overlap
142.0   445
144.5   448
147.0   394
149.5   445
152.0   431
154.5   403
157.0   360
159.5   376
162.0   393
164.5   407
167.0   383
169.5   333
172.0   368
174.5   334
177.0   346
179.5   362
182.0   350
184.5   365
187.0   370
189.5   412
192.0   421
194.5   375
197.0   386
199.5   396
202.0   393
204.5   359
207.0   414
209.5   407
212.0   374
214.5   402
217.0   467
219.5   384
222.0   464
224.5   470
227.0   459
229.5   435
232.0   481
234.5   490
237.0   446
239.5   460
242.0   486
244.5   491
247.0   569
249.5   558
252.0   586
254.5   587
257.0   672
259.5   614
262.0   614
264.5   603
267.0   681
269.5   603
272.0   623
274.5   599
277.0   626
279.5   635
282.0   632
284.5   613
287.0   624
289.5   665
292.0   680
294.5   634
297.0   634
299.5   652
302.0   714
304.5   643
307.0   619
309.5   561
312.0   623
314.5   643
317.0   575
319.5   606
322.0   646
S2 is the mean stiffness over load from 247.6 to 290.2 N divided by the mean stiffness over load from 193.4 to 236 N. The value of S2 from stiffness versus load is 1.47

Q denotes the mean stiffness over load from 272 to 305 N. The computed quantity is 642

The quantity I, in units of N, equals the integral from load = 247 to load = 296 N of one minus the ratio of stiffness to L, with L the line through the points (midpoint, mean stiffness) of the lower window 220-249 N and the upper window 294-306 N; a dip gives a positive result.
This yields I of -3.9 N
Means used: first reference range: 477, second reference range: 656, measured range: 622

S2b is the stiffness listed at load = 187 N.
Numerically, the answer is 370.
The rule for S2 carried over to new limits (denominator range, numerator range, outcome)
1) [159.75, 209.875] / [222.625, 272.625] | 1.44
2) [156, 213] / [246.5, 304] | 1.66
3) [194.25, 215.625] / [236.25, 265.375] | 1.43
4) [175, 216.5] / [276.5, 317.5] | 1.65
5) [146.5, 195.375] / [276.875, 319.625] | 1.66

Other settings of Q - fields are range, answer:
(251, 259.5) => 616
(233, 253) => 509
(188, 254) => 447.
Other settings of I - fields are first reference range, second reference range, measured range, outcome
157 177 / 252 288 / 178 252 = 8.4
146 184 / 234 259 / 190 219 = 3.6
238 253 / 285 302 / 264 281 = -0.9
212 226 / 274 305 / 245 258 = -1.4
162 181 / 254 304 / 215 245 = 3.1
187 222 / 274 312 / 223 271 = -2.5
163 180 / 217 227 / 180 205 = 0.9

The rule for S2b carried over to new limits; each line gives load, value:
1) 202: 393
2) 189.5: 412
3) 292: 680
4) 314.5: 643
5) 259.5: 614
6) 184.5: 365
